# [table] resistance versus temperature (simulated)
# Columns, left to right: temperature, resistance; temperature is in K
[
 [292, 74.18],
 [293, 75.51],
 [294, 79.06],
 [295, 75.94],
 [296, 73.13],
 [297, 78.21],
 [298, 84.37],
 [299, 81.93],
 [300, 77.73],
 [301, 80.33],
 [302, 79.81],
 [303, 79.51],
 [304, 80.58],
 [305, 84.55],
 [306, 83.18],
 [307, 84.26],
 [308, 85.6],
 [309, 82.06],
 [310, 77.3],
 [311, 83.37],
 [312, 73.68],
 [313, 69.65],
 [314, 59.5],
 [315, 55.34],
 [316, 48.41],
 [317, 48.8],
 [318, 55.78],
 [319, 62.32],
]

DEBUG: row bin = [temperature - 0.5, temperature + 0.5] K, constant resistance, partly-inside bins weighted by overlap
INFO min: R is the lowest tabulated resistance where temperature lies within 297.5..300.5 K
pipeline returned 77.73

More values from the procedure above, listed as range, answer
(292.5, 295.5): 75.51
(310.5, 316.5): 48.41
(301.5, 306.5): 79.51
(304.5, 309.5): 82.06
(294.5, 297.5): 73.13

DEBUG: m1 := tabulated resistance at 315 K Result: 55.34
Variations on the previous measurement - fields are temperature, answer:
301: 80.33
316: 48.41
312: 73.68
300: 77.73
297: 78.21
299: 81.93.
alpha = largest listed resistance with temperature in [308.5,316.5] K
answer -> 83.37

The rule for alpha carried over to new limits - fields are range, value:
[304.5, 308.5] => 85.6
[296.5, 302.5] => 84.37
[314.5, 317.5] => 55.34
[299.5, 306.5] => 84.55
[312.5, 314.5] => 69.65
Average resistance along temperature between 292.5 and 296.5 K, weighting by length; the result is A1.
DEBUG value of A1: 75.9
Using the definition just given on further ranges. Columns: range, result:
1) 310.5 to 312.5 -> 78.5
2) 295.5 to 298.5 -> 78.6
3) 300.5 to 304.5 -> 80.1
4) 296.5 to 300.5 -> 80.6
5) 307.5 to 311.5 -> 82.1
